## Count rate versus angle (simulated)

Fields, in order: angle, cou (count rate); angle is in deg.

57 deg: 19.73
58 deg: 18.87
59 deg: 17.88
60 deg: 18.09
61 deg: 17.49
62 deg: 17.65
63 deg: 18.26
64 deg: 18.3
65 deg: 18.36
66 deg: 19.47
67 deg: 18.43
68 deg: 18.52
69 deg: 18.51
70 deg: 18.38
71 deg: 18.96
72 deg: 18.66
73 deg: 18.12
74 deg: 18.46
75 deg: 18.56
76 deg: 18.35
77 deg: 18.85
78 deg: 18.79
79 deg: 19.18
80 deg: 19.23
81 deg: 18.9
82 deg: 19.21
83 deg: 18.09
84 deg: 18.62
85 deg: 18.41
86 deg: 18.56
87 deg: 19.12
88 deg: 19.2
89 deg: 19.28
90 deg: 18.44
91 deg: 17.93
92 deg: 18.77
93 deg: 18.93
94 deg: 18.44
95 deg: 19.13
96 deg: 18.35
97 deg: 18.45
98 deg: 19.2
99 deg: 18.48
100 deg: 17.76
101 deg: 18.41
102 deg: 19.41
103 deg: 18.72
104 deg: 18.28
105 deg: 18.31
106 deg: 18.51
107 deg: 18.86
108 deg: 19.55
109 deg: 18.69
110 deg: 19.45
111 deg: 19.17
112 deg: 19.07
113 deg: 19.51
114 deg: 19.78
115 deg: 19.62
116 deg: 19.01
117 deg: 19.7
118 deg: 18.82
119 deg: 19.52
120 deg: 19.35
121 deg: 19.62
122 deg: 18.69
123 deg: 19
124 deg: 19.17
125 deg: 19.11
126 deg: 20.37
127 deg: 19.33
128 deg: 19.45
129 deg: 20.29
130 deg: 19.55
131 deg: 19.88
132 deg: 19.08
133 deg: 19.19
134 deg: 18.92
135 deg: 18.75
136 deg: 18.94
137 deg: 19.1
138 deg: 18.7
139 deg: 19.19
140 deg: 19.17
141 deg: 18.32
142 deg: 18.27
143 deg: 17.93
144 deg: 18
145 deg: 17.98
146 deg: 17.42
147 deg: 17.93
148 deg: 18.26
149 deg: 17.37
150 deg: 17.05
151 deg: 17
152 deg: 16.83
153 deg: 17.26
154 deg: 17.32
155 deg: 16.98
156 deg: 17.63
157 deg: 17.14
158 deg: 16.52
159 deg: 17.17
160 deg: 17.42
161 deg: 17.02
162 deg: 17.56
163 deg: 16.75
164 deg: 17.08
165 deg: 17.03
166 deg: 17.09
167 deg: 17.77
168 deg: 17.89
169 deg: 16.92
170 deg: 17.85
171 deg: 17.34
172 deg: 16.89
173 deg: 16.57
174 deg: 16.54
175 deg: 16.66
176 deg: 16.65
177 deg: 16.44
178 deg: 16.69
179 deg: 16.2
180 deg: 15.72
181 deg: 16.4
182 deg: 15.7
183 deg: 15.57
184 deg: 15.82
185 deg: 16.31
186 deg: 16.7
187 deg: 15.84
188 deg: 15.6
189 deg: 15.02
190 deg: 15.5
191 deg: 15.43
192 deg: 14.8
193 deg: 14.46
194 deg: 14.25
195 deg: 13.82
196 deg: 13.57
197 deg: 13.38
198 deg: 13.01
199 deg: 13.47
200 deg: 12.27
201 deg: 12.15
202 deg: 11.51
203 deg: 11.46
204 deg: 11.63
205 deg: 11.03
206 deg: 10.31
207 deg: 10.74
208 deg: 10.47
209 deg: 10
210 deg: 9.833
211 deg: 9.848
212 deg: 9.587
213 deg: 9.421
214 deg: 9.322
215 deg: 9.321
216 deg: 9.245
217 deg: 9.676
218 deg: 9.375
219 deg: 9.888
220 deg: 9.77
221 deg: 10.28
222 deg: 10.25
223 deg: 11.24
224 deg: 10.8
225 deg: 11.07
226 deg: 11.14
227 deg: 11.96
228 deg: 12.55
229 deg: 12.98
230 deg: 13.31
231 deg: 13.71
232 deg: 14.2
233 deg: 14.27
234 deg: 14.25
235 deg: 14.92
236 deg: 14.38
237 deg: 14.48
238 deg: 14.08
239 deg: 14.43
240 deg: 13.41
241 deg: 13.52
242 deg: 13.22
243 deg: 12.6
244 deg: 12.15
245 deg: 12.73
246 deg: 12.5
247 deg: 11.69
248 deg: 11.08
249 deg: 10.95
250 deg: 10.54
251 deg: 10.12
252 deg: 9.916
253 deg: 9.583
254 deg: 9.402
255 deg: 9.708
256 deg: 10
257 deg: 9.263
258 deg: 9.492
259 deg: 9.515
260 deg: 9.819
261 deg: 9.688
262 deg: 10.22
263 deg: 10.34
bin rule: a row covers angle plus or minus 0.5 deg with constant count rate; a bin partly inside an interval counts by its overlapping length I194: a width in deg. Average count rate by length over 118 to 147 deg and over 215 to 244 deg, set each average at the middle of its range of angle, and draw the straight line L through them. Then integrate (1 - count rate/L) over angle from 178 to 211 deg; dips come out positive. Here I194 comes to 2.44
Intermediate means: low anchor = 19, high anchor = 12.3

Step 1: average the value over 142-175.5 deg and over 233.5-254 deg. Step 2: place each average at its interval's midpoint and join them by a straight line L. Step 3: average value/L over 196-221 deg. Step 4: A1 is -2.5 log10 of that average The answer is 0.32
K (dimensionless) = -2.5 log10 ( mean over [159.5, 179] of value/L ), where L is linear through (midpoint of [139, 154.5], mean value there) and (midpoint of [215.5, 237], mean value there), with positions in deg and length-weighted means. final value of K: -0.06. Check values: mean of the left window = 17.8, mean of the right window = 11.9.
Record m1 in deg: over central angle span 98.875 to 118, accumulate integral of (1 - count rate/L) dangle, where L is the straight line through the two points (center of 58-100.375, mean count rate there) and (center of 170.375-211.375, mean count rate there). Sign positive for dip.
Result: -1.7 deg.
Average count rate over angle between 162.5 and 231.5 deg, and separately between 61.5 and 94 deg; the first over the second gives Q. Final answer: 0.7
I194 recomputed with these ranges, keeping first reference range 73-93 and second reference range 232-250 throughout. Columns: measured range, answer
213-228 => 3.9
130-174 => -4.0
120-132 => -1.6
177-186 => -0.5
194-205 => 1.5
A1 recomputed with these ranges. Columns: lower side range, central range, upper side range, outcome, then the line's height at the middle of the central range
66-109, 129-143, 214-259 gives -0.16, 16.4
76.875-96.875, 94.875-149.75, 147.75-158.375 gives -0.06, 17.9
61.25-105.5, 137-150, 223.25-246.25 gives -0.11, 16.4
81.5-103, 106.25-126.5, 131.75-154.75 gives -0.05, 18.4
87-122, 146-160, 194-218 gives -0.14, 15.2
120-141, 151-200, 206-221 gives -0.15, 14.1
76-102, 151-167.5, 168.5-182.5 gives -0.01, 17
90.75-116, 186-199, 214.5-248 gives -0.03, 14.2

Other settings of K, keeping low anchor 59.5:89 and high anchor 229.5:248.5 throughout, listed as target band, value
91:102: -0.04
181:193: -0.04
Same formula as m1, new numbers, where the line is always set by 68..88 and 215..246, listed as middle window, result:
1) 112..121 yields -1.23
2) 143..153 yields -1.14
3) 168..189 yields -2.83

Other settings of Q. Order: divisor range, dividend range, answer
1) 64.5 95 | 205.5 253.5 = 0.62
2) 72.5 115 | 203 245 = 0.62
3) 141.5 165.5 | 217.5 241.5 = 0.72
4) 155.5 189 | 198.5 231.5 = 0.65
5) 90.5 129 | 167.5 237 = 0.70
